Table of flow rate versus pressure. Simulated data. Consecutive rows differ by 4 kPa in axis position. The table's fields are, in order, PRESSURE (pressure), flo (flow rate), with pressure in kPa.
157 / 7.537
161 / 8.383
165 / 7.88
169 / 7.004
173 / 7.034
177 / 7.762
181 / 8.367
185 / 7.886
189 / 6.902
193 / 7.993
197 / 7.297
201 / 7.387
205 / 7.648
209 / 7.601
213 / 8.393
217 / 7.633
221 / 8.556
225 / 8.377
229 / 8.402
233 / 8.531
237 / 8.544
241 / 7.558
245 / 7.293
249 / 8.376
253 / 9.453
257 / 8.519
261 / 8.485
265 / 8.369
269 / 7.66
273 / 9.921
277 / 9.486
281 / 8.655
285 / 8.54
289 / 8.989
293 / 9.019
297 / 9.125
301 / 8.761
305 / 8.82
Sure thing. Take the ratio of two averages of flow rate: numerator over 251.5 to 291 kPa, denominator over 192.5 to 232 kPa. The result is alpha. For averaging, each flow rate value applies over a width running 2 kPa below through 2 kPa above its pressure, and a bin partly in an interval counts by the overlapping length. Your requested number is 1.11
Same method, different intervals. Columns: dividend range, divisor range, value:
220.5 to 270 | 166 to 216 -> 1.09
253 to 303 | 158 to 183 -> 1.14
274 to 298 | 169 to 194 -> 1.19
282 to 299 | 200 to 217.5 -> 1.15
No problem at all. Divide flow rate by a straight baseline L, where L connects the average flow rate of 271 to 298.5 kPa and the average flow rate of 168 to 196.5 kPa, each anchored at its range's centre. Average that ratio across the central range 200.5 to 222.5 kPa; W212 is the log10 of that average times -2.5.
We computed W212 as 0.02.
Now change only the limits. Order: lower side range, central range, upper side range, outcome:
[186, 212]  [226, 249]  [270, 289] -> 0.02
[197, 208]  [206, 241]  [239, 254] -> -0.06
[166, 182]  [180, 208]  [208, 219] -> 0.01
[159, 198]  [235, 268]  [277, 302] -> 0.02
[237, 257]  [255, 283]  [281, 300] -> -0.02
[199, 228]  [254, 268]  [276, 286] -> 0.02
